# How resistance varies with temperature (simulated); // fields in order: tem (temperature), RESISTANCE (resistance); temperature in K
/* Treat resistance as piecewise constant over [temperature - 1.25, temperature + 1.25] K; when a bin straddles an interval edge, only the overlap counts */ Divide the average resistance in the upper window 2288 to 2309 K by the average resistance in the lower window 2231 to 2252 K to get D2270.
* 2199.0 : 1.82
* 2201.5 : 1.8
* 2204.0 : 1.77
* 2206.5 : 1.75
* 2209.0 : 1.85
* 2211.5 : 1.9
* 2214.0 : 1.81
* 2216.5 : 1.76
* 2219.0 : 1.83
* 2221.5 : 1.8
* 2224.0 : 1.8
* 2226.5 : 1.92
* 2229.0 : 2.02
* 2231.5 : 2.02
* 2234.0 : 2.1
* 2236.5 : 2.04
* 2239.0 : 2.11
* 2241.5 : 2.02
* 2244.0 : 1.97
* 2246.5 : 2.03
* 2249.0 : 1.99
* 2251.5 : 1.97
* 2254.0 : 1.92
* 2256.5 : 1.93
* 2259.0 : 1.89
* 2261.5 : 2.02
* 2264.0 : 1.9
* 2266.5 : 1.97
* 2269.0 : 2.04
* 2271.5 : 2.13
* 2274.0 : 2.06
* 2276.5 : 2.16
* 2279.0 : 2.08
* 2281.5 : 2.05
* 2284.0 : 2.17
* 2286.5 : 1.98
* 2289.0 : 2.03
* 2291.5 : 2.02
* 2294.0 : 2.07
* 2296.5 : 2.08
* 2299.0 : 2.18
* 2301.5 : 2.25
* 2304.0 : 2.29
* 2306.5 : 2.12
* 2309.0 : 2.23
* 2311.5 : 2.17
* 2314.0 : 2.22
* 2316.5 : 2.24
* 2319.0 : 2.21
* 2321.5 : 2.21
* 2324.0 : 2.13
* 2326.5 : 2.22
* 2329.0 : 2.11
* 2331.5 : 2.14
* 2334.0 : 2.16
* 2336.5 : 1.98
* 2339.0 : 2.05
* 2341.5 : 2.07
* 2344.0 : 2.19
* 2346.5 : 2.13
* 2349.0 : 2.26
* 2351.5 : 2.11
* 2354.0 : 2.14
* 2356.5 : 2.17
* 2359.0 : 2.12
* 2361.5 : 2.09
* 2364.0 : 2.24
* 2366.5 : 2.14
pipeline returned 1.1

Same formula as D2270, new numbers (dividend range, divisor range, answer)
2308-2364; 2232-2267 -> 1.08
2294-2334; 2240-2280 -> 1.09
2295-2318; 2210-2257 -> 1.13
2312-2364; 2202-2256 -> 1.12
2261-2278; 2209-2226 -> 1.12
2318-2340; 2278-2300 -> 1.03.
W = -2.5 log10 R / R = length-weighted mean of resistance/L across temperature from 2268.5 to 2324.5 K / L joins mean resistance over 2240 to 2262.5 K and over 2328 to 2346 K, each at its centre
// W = -0.05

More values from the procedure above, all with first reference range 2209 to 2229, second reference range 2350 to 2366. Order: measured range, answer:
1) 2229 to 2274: -0.05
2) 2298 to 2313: -0.09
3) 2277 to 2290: -0.04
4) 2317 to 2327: -0.06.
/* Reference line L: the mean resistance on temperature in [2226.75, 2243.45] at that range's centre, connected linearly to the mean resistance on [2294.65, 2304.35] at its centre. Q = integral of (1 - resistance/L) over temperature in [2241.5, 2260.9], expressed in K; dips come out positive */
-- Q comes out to 1.1 K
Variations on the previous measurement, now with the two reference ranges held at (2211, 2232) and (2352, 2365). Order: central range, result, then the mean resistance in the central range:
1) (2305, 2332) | -1.55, 2.18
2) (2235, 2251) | -0.96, 2.03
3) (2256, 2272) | -0.20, 1.98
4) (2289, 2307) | -1.01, 2.14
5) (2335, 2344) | 0.22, 2.06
